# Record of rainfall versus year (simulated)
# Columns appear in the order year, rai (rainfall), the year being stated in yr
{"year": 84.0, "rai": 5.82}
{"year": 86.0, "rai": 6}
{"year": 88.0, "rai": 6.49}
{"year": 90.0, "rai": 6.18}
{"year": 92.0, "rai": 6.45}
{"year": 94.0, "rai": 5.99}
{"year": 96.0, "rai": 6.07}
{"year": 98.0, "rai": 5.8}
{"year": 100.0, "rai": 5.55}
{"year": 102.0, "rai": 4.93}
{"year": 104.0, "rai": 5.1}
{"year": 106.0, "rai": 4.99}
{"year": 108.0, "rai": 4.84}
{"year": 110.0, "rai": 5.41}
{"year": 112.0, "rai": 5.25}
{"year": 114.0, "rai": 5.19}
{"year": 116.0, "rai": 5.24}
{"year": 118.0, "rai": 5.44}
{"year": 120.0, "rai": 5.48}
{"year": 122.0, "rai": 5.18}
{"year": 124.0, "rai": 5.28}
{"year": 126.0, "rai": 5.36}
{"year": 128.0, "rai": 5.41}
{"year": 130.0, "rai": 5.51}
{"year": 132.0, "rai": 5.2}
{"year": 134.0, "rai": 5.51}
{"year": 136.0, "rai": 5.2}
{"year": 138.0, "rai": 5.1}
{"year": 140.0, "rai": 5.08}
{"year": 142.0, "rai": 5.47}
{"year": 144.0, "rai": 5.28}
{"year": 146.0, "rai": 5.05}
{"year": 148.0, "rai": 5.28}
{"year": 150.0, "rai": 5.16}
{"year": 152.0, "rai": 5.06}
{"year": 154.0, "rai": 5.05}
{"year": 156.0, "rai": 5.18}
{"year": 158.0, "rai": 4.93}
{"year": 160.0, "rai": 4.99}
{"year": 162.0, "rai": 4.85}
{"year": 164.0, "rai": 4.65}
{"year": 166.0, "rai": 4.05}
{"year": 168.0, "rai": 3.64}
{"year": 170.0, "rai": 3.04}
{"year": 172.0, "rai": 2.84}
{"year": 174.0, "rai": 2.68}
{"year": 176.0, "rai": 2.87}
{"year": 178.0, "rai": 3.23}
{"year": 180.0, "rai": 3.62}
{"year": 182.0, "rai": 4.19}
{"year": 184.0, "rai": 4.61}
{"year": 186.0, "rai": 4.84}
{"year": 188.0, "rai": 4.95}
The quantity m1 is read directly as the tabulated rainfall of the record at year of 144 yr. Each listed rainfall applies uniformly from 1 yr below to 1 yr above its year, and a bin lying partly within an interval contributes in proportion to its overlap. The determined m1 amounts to 5.28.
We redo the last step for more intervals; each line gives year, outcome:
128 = 5.41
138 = 5.1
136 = 5.2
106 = 4.99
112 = 5.25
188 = 4.95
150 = 5.16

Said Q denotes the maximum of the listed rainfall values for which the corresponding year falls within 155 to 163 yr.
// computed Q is 5.18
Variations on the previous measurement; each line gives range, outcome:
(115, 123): 5.48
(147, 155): 5.28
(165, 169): 4.05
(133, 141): 5.51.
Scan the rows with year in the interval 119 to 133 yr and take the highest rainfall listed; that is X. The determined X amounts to 5.51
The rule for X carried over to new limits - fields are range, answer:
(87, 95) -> 6.49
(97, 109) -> 5.8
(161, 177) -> 4.85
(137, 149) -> 5.47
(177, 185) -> 4.61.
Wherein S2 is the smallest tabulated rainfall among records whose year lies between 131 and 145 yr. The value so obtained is 5.08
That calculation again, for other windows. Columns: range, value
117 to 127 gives 5.18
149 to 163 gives 4.85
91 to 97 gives 5.99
